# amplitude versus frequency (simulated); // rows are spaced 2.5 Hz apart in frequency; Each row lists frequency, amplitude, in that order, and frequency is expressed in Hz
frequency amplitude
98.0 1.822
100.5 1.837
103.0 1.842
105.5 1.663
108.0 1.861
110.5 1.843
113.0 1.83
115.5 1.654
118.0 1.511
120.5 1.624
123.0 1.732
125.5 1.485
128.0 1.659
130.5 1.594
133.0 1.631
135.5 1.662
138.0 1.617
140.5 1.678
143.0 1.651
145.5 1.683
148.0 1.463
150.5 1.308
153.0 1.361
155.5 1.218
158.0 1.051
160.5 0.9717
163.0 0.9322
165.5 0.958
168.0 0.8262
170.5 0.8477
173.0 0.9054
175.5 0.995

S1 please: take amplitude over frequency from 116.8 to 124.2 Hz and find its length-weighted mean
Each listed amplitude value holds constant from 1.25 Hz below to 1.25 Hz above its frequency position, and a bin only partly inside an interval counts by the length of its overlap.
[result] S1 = 1.62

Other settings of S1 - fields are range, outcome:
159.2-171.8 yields 0.908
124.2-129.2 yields 1.57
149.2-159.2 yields 1.24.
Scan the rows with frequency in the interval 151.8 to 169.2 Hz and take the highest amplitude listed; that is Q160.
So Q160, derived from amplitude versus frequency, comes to 1.361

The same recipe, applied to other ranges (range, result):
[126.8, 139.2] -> 1.662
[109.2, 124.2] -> 1.843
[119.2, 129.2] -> 1.732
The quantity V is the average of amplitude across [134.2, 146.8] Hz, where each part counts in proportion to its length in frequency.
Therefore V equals 1.66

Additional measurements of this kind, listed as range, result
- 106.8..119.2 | 1.74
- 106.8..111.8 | 1.85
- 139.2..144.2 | 1.66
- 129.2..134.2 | 1.61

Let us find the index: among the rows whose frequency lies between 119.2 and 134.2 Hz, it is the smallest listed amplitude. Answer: 1.485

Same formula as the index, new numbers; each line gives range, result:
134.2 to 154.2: 1.308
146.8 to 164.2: 0.9322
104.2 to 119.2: 1.511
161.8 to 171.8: 0.8262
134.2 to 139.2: 1.617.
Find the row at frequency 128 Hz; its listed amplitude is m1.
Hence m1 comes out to 1.659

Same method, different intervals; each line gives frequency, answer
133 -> 1.631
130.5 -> 1.594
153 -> 1.361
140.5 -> 1.678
